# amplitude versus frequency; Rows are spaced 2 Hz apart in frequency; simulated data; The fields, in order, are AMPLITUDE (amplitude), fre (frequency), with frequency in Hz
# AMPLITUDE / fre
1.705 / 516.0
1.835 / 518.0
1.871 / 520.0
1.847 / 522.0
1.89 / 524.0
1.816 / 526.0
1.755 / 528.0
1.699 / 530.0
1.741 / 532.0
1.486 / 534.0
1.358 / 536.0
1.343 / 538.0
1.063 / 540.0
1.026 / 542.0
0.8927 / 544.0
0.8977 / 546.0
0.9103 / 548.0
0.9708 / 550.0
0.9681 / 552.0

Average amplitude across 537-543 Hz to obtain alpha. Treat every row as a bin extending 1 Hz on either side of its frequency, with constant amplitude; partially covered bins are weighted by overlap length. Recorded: 1.14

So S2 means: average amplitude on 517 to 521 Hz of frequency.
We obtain 1.85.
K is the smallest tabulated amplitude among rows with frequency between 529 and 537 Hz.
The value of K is 1.358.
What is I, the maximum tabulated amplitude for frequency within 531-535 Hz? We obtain 1.741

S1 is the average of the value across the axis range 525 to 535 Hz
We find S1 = 1.7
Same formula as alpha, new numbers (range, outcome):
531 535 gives 1.61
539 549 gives 0.958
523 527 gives 1.85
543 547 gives 0.895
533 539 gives 1.4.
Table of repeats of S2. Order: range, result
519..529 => 1.84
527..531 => 1.73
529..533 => 1.72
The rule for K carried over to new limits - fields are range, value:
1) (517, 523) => 1.835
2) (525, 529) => 1.755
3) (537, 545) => 0.8927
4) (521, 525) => 1.847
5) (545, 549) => 0.8977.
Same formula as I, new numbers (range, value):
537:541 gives 1.343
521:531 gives 1.89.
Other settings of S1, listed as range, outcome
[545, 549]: 0.904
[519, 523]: 1.86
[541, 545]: 0.959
